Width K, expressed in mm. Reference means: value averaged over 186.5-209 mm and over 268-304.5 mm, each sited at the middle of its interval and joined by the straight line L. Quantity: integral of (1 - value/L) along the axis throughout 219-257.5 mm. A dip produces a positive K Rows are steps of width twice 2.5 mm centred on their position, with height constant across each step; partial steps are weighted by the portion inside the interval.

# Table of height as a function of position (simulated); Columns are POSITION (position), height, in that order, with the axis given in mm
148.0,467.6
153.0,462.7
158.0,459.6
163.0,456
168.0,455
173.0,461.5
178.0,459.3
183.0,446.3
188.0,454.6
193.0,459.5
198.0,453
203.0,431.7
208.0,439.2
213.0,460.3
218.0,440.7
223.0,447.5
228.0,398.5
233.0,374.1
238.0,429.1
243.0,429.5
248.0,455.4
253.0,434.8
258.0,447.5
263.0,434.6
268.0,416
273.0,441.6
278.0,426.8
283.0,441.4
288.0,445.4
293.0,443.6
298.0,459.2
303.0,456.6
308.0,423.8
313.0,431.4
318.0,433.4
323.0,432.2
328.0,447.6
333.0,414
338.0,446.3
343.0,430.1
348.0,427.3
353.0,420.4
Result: 1.7 mm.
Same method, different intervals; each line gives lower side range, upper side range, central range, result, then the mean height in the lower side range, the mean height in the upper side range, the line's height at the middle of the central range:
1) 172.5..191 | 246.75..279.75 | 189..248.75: 1.56 mm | 455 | 436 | 446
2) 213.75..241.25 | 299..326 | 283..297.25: -0.43 mm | 421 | 437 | 433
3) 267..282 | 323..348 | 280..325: -0.91 mm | 431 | 434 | 432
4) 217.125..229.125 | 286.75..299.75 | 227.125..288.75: 1.52 mm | 431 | 449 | 440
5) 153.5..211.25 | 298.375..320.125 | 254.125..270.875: 0.41 mm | 453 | 439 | 444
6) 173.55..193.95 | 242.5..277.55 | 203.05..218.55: 0.12 mm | 455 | 437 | 449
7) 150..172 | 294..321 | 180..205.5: 0.32 mm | 459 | 441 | 455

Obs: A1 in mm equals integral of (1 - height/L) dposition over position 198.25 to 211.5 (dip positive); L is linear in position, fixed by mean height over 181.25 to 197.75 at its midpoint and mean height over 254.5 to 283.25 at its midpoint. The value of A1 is 0.3 mm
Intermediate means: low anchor 454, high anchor 434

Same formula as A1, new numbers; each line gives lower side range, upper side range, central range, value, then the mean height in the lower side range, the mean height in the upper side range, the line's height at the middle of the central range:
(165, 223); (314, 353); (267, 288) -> 0.3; 451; 432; 440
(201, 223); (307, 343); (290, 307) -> -0.6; 444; 433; 435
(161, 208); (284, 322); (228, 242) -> 1.4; 452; 442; 448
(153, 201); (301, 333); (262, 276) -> 0.4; 456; 435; 443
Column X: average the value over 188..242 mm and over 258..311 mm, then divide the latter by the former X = 1.01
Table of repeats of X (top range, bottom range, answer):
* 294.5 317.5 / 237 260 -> 1.01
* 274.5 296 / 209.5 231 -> 1.01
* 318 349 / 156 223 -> 0.96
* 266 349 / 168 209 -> 0.97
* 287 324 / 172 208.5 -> 0.98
